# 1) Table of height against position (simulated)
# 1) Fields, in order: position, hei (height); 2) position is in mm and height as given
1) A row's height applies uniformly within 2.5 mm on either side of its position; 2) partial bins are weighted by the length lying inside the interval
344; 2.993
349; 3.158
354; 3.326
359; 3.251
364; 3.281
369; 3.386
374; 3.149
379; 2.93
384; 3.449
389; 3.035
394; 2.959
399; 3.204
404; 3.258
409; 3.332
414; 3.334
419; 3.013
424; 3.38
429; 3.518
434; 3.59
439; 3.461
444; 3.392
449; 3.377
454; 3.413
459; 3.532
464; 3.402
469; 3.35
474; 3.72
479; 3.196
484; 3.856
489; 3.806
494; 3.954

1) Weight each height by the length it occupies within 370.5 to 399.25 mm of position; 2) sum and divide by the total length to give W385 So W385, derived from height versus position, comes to 3.12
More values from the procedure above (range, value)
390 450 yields 3.31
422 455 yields 3.45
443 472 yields 3.42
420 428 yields 3.34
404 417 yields 3.31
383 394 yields 3.15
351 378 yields 3.26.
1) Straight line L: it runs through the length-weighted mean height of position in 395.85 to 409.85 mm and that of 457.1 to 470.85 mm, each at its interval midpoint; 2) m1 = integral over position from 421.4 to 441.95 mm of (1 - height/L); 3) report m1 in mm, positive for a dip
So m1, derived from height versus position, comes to -0.9 mm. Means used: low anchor 3.24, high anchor 3.43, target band 3.48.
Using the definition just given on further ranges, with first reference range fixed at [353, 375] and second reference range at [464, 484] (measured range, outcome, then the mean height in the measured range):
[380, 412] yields 1.38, 3.2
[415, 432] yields 0.36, 3.31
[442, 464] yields 0.07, 3.43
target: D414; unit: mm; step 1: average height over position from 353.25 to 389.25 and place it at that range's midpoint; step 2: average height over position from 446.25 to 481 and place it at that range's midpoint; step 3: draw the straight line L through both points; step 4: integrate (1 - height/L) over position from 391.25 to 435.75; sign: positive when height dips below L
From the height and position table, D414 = 0.6 mm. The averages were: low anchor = 3.23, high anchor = 3.43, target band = 3.28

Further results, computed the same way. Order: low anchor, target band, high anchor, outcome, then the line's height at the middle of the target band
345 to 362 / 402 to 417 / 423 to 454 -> 0.33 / 3.38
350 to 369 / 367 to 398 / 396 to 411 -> 1.14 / 3.27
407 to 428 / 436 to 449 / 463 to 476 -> -0.16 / 3.38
